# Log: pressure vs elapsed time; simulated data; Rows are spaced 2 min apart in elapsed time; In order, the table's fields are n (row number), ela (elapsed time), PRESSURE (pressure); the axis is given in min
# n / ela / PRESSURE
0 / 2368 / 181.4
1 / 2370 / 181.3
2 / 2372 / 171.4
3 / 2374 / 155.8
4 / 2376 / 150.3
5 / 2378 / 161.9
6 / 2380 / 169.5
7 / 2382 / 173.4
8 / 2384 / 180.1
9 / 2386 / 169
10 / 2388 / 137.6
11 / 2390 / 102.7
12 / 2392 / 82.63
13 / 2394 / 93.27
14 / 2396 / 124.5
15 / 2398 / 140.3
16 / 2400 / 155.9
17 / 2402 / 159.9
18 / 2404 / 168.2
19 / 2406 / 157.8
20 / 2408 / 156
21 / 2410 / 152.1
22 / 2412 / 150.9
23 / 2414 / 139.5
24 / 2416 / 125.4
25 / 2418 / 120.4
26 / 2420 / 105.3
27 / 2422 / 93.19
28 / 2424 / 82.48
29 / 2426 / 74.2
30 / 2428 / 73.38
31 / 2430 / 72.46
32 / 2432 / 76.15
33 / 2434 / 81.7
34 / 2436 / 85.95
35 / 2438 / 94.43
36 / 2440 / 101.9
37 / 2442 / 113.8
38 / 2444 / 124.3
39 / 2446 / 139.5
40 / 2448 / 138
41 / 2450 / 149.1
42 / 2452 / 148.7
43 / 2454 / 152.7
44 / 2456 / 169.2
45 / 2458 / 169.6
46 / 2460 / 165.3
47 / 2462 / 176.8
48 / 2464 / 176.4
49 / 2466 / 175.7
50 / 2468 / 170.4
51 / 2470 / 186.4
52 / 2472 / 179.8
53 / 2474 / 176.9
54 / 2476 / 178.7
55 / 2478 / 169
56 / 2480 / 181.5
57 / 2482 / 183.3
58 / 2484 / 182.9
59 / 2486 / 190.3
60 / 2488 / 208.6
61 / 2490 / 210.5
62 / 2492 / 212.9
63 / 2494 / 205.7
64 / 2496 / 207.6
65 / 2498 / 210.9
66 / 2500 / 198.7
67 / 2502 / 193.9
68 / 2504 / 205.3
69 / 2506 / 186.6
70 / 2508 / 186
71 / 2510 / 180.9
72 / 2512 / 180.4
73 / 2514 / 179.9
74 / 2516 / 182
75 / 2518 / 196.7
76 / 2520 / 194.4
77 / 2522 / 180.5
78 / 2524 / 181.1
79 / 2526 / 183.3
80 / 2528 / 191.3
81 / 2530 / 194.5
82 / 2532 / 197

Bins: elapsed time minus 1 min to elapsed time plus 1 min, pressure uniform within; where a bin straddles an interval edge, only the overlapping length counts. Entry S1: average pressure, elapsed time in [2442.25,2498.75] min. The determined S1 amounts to 175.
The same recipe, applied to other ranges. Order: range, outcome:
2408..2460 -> 119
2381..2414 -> 144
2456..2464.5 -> 171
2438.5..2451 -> 126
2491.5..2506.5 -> 203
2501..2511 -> 191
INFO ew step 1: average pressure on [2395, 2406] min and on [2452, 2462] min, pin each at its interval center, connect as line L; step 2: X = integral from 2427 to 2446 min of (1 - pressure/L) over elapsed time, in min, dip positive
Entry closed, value 7.8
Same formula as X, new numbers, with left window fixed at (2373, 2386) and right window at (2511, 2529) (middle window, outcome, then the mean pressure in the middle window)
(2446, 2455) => 1.50 min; 146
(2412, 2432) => 8.33 min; 100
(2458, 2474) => 0.21 min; 176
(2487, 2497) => -1.52 min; 209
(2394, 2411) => 2.06 min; 148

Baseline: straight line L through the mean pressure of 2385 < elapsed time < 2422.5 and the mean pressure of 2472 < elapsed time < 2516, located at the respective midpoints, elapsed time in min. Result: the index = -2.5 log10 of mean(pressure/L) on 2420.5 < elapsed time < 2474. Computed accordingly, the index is 0.249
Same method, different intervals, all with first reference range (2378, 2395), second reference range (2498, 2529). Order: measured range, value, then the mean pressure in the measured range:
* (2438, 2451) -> 0.28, 125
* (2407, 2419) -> 0.07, 141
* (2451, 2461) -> 0.04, 161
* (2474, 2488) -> -0.04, 183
